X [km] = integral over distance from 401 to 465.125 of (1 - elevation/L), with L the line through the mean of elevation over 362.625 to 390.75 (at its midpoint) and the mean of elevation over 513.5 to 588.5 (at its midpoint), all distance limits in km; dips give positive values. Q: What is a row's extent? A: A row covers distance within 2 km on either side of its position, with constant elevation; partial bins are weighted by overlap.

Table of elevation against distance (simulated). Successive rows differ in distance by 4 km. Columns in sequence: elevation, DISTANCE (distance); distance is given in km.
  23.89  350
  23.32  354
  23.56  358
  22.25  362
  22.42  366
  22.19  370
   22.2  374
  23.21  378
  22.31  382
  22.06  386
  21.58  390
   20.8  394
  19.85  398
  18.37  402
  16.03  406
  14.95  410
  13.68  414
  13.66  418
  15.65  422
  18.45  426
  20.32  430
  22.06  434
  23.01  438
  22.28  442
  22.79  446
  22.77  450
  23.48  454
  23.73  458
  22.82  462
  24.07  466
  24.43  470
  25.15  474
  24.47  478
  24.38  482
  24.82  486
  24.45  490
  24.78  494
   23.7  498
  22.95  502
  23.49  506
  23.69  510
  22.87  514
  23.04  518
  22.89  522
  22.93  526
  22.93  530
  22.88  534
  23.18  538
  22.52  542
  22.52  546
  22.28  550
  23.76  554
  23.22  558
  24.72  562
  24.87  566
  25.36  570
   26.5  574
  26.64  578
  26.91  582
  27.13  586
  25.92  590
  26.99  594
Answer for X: 8.9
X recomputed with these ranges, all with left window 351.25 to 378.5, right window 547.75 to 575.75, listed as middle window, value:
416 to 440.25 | 4.6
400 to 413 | 3.9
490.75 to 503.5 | 0.0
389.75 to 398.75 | 0.9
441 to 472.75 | 0.2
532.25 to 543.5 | 0.6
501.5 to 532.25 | 1.1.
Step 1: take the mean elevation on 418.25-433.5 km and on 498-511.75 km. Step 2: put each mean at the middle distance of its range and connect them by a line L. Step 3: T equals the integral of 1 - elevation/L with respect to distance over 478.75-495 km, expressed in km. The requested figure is -1.76 km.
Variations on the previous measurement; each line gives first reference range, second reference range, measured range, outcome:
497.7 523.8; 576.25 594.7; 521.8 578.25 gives 2.9 km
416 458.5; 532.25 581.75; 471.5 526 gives -3.5 km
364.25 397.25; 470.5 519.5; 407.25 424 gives 6.0 km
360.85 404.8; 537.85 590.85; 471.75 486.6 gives -1.0 km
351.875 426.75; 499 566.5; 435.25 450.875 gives -1.2 km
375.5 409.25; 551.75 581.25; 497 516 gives 0.1 km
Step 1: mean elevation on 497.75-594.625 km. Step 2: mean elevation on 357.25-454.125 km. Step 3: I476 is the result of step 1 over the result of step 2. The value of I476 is 1.19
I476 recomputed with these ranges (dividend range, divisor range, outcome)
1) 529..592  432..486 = 1.04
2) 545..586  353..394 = 1.11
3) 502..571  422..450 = 1.10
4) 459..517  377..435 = 1.28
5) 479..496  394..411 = 1.38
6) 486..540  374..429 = 1.25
